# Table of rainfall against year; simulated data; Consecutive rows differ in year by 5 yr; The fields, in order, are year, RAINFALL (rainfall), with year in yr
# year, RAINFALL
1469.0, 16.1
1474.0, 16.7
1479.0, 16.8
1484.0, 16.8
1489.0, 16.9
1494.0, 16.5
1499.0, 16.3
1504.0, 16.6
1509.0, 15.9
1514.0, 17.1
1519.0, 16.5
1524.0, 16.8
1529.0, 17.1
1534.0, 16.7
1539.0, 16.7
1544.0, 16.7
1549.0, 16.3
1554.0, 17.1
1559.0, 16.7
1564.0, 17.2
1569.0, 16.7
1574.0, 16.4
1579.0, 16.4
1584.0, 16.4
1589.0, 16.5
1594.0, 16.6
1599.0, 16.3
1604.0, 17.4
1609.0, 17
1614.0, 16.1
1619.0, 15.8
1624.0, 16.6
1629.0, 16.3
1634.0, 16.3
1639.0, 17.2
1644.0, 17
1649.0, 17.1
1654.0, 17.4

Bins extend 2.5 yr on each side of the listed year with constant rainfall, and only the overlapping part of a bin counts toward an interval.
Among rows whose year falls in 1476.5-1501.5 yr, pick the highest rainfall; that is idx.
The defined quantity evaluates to 16.9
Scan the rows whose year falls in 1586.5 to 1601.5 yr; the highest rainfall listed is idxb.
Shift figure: 16.6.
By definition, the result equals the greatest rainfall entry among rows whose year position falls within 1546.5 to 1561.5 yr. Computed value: 17.1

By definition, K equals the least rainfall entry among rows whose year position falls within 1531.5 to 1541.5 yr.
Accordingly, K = 16.7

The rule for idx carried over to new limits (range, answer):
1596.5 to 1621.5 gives 17.4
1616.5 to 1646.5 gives 17.2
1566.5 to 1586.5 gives 16.7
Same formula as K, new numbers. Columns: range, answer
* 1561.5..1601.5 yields 16.3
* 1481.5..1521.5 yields 15.9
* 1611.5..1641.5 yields 15.8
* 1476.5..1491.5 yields 16.8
